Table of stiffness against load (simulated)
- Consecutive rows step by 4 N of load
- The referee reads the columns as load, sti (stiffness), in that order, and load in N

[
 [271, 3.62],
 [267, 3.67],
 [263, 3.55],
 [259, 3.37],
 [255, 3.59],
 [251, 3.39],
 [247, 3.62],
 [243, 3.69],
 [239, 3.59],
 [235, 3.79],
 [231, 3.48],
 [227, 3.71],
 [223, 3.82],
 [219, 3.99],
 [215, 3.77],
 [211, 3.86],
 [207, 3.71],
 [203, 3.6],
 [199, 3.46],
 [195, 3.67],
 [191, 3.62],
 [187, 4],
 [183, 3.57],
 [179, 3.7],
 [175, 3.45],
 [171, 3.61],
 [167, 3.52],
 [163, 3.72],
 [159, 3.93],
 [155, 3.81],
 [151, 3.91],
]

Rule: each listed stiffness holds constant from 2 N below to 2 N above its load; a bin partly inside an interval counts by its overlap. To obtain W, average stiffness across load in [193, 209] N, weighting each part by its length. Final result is 3.61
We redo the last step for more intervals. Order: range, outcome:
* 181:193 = 3.73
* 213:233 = 3.75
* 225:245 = 3.65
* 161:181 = 3.6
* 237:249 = 3.63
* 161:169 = 3.62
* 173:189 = 3.68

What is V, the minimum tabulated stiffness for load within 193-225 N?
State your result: 3.46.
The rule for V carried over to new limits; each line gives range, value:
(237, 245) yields 3.59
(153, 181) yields 3.45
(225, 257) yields 3.39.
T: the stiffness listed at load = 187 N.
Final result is 4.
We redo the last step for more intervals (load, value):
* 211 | 3.86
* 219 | 3.99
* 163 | 3.72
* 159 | 3.93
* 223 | 3.82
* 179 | 3.7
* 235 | 3.79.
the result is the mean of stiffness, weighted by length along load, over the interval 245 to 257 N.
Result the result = 3.53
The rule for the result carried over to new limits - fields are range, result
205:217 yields 3.78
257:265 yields 3.46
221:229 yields 3.76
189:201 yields 3.58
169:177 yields 3.53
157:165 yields 3.83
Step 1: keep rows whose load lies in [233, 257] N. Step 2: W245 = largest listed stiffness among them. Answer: 3.79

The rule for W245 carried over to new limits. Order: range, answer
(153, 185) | 3.93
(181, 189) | 4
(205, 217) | 3.86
